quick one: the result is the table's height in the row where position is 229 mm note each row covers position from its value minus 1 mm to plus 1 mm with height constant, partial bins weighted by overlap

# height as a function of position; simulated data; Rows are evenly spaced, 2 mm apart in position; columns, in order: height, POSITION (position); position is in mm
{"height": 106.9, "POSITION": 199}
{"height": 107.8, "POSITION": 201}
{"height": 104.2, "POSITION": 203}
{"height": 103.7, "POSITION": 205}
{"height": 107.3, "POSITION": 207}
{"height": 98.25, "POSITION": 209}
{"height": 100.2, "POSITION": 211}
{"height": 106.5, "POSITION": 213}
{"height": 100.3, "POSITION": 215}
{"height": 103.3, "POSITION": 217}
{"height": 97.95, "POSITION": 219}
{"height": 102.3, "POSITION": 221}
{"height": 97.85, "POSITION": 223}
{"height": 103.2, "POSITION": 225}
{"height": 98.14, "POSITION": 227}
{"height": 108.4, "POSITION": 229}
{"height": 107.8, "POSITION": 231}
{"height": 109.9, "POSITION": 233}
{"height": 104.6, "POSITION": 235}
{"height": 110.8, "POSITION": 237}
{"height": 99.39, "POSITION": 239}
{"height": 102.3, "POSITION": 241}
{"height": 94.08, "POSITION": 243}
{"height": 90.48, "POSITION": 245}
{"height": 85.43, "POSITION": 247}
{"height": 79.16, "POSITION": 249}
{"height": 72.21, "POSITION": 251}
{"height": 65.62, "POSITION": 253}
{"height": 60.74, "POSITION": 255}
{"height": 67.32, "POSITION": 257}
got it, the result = 108.4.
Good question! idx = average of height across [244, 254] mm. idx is 78.6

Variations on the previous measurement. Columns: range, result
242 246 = 92.3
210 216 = 102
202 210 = 103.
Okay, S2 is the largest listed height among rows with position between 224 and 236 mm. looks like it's 109.9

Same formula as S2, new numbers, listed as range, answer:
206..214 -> 107.3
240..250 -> 102.3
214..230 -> 108.4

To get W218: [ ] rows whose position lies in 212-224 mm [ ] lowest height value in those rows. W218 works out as 97.85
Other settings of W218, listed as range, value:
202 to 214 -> 98.25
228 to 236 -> 104.6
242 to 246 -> 90.48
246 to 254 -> 65.62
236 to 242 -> 99.39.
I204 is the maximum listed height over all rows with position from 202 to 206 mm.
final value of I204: 104.2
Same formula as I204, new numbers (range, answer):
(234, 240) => 110.8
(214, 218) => 103.3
